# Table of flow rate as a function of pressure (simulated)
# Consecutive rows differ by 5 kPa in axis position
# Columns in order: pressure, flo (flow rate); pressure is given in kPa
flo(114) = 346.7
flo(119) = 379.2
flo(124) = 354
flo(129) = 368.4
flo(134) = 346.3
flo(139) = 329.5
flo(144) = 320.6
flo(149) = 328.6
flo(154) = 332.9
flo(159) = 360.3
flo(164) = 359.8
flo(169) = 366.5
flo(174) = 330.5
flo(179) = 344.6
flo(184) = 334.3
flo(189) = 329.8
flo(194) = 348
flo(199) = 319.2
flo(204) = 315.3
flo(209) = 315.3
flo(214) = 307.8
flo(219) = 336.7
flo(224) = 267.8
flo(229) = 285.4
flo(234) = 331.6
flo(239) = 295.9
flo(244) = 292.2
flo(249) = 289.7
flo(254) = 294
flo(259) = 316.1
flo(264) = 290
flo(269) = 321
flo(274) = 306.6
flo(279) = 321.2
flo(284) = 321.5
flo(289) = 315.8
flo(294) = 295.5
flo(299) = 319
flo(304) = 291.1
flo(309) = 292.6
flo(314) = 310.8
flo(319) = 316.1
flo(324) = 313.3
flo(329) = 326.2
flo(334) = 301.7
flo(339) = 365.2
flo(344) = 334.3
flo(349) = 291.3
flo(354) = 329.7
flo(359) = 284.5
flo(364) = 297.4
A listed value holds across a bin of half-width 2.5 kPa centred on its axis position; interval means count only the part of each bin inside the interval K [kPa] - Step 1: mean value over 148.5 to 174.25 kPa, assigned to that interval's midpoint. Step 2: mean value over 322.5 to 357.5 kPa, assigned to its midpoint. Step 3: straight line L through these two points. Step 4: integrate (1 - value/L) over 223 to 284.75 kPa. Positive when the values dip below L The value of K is 6.0 kPa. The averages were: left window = 349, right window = 322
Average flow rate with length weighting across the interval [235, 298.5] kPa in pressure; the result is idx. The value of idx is 306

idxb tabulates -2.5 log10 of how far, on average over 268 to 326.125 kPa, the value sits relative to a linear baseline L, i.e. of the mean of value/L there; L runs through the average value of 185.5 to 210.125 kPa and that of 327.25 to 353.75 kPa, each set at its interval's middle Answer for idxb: 0.05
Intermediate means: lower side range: 326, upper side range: 324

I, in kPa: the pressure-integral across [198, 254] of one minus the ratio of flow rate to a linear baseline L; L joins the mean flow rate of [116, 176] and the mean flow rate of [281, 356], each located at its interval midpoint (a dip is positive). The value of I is 4.8 kPa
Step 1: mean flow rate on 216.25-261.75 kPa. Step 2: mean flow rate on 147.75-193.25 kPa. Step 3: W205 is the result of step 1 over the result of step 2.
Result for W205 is 0.88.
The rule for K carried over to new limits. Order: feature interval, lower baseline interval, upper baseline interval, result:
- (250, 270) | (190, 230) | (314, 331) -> 0.8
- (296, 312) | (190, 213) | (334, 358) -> 1.1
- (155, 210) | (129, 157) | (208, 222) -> -2.1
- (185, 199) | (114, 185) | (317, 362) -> 0.2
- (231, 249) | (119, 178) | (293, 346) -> 1.4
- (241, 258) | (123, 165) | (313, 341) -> 1.9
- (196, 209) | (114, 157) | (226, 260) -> -0.1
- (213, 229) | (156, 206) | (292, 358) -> 1.6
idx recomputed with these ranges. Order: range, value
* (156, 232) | 328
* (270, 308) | 310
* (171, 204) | 333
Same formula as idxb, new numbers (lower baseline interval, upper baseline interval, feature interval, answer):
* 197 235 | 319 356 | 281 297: 0.02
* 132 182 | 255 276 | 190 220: 0.01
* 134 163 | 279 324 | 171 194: -0.02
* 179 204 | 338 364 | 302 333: 0.04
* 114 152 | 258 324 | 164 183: -0.03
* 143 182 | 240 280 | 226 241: 0.04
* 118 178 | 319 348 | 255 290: 0.07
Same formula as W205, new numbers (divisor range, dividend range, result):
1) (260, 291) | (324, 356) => 1.04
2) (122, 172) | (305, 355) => 0.91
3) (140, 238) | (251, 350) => 0.95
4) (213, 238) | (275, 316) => 1.01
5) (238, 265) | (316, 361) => 1.07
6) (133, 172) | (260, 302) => 0.91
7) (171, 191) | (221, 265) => 0.88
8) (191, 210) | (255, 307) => 0.95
